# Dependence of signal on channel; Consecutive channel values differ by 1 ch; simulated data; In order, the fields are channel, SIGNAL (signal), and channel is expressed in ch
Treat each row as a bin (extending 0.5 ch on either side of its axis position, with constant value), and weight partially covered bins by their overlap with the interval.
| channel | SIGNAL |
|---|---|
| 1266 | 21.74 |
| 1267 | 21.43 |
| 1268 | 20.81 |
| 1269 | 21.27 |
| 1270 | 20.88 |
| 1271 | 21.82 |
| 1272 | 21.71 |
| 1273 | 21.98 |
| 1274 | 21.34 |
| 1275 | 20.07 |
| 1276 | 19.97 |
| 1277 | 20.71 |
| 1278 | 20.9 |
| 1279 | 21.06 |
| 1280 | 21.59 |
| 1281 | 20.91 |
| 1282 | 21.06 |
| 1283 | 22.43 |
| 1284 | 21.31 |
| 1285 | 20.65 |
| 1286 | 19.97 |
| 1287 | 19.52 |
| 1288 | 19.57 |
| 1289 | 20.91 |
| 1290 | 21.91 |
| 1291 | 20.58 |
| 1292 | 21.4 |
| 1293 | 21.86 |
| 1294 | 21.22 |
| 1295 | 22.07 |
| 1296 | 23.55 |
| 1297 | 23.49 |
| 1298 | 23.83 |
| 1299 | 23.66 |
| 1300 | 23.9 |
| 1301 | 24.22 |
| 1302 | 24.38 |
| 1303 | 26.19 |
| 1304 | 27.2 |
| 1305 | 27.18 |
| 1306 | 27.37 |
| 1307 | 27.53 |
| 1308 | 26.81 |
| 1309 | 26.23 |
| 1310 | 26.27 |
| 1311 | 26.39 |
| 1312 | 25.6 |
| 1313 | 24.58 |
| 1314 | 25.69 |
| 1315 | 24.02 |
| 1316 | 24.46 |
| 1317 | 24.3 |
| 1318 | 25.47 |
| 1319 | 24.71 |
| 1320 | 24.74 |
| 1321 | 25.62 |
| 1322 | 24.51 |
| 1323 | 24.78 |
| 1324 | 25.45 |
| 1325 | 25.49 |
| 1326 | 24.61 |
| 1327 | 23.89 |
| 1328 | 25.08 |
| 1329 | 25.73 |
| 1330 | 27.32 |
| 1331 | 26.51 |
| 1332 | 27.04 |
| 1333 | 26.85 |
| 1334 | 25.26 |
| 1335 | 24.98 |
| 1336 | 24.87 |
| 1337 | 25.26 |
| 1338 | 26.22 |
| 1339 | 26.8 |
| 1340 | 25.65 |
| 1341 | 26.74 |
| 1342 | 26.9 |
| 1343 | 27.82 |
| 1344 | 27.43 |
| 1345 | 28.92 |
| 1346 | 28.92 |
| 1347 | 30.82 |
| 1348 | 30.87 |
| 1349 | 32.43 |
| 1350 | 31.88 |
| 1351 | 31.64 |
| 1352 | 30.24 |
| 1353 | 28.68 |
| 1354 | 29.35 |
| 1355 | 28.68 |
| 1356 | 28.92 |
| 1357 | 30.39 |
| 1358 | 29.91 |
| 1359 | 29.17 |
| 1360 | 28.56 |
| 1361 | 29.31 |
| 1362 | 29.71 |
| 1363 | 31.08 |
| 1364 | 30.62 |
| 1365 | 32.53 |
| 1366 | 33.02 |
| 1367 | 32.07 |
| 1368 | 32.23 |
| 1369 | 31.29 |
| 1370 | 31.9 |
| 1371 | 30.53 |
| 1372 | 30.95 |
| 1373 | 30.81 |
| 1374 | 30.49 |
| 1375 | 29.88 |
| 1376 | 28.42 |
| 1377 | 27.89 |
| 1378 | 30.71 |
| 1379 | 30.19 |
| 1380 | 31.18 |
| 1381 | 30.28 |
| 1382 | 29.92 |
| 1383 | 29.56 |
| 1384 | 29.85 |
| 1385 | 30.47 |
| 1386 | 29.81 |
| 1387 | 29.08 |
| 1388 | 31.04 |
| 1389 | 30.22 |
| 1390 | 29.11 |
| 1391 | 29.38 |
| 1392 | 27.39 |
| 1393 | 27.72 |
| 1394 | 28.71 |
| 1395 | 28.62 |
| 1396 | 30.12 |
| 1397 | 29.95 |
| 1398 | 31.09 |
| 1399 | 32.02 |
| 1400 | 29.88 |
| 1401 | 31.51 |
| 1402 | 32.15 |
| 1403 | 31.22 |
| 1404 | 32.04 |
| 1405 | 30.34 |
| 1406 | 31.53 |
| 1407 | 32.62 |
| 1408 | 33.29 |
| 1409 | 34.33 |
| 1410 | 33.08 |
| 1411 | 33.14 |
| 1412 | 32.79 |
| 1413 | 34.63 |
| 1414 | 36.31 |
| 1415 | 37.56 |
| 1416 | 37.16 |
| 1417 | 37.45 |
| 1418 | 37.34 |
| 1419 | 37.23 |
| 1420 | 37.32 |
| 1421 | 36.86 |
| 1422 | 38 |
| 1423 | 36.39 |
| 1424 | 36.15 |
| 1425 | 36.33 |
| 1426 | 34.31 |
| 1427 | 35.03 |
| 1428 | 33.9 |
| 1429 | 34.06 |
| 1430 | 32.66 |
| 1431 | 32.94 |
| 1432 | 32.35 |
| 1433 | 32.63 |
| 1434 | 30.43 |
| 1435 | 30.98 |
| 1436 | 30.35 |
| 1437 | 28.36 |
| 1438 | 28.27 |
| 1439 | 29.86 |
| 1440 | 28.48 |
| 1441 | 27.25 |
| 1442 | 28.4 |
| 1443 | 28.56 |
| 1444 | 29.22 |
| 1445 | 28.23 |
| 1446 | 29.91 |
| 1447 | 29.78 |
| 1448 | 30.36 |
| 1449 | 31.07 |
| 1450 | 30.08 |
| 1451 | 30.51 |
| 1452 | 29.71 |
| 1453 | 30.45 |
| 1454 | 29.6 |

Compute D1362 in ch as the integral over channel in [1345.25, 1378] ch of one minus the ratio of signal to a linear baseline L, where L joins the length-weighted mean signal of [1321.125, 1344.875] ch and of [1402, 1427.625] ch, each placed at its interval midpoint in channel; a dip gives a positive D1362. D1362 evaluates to -1.6 ch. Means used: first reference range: 25.9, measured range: 30.4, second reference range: 34.8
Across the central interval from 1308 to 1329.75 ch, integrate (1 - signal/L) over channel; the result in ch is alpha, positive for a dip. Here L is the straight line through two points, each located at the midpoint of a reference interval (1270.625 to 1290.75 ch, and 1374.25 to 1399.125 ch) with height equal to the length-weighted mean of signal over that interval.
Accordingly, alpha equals -1.0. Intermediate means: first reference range 21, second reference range 29.7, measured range 25.2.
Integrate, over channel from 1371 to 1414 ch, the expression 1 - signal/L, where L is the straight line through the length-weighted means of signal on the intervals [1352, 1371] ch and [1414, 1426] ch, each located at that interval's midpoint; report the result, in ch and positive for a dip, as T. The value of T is 4.0 ch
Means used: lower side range 30.4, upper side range 36.9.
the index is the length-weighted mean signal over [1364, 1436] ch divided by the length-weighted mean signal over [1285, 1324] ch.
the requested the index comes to 1.3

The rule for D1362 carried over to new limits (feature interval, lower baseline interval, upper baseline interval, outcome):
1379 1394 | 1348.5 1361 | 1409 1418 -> 1.5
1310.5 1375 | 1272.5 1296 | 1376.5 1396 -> -4.9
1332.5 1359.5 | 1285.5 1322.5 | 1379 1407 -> -1.4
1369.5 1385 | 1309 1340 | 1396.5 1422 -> 0.2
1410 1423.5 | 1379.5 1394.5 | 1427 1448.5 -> -2.7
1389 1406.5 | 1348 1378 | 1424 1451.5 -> 0.3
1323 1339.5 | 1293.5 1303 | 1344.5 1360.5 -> 1.1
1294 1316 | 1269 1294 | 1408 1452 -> -2.2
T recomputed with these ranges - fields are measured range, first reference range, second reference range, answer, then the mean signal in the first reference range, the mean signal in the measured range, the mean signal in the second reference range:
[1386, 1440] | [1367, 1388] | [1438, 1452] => -4.9 ch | 30.3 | 32.5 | 29.3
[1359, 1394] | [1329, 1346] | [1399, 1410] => -0.6 ch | 26.6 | 30.2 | 32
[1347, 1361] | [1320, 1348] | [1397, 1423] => -0.9 ch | 26.3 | 30.1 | 34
